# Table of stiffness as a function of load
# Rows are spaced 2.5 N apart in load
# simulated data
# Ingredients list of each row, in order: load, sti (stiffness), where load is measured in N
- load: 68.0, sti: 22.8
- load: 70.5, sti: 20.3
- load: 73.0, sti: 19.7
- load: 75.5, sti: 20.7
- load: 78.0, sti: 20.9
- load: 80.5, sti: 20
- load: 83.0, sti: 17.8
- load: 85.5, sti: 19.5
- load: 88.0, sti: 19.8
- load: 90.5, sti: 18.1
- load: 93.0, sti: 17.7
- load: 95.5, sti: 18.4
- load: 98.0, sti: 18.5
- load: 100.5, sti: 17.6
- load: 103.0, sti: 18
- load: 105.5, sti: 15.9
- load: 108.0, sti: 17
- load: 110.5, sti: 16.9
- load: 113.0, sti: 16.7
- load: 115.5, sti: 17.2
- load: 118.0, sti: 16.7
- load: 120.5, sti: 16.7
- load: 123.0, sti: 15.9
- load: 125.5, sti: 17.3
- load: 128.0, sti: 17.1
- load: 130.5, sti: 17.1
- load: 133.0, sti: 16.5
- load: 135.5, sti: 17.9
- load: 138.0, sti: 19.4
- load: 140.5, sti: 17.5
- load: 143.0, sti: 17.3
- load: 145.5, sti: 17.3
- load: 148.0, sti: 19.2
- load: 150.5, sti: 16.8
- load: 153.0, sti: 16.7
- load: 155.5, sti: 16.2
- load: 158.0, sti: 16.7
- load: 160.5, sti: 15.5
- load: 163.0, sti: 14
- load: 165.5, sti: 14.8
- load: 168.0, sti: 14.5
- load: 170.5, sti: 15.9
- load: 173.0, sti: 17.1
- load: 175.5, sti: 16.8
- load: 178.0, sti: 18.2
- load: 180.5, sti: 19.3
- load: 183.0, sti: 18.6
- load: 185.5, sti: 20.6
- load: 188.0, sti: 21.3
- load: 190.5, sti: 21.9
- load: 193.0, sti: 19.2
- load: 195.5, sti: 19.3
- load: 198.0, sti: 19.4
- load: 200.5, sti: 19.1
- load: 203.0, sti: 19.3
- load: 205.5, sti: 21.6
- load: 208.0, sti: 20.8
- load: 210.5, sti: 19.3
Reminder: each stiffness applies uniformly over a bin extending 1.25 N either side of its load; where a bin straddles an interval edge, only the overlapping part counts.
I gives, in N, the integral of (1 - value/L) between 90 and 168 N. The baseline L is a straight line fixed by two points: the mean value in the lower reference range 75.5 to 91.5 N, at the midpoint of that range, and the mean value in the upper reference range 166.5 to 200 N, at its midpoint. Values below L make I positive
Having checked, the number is 8.5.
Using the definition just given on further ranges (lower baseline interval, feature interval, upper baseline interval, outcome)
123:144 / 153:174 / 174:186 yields 2.9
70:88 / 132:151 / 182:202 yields 2.0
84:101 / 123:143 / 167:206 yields 1.3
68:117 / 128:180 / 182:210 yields 7.1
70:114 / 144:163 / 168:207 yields 2.1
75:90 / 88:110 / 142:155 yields 1.6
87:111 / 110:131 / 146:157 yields 0.9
